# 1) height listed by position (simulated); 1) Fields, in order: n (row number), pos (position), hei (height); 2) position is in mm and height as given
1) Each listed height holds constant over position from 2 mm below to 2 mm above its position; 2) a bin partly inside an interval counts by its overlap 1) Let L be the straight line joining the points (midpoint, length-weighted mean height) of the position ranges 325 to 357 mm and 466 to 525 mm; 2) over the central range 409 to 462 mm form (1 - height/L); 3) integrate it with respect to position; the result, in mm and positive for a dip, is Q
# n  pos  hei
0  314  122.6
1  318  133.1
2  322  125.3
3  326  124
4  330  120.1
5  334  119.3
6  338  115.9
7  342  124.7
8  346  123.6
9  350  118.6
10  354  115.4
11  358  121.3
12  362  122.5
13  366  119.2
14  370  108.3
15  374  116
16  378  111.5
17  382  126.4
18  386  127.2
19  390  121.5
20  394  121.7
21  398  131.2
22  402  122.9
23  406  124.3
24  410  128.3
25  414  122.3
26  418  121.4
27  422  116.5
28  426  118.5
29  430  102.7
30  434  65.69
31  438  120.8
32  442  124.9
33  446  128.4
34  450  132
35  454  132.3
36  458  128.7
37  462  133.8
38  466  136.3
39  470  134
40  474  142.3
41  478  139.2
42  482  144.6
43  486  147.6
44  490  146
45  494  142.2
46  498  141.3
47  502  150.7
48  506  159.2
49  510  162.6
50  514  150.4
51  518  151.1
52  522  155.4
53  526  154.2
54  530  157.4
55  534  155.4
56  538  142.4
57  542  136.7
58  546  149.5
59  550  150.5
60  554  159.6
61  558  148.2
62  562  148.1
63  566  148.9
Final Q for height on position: 6.88 mm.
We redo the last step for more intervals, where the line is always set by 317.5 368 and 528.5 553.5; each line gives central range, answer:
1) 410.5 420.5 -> 0.7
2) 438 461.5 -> 1.3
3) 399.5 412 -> 0.5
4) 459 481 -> 0.3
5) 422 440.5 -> 4.1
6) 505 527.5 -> -1.5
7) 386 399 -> 0.4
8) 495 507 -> -0.5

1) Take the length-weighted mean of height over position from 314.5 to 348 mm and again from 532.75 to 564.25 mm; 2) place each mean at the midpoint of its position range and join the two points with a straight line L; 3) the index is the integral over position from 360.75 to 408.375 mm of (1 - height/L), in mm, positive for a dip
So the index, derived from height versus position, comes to 3.1 mm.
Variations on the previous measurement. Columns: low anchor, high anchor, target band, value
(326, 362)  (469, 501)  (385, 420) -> 1.4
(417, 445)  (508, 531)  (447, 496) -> -2.8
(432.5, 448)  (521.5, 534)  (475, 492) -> -1.4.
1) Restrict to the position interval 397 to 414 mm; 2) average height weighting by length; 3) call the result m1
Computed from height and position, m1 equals 126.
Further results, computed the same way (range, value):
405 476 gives 123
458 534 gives 147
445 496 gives 138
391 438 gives 116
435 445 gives 118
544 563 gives 151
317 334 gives 124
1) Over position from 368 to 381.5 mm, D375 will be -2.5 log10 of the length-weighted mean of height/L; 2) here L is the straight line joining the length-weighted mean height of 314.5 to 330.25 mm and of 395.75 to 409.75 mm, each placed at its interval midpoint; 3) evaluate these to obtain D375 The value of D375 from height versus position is 0.11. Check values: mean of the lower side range 126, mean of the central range 114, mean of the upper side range 126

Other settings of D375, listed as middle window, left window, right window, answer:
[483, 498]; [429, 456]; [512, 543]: -0.07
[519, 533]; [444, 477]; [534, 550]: -0.09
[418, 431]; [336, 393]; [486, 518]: 0.16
